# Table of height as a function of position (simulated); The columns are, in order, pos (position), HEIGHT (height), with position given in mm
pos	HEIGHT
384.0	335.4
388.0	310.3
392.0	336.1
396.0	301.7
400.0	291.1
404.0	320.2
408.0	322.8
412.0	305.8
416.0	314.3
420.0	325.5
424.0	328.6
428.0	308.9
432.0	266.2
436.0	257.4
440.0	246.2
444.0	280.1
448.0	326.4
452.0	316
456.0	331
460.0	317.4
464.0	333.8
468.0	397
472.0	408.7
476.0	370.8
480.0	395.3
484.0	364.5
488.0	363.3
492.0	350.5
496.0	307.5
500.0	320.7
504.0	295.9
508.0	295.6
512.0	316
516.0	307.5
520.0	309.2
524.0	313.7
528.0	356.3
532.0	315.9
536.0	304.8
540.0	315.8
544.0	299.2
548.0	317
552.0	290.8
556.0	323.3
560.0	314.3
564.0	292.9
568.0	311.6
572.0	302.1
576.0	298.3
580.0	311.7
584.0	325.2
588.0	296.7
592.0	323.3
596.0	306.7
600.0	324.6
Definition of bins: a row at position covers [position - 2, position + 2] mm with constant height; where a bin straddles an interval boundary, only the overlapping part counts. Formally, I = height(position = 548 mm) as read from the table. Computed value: 317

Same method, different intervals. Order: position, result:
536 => 304.8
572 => 302.1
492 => 350.5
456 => 331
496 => 307.5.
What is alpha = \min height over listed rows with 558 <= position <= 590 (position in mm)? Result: 292.9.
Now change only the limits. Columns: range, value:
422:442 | 246.2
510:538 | 304.8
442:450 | 280.1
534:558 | 290.8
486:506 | 295.9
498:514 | 295.6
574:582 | 298.3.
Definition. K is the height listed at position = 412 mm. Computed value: 305.8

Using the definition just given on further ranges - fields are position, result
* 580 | 311.7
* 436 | 257.4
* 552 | 290.8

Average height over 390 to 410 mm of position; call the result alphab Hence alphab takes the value 314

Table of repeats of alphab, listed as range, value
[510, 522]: 311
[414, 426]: 323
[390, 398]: 319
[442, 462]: 314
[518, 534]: 324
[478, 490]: 374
